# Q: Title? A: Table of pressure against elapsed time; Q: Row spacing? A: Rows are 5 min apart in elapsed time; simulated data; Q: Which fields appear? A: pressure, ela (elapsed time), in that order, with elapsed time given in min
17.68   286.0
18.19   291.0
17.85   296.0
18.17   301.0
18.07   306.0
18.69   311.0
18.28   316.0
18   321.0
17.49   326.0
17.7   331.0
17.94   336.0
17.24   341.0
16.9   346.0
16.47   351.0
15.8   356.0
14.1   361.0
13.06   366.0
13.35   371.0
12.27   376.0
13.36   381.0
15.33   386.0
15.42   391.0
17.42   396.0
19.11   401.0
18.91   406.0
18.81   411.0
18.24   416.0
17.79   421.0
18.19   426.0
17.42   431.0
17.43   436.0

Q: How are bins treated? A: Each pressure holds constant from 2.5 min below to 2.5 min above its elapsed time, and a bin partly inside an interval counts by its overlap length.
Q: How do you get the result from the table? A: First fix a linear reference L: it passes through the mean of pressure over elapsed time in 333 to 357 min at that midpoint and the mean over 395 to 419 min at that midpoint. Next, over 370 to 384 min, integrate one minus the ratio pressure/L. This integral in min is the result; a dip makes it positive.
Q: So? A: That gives 3.7 min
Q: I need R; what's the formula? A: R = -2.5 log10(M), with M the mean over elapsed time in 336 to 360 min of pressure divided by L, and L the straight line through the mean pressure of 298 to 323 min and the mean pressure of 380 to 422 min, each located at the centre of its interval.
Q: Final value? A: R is 0.08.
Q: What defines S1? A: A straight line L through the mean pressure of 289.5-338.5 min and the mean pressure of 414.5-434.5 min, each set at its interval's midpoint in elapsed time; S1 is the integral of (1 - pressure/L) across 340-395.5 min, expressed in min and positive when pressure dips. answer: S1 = 9.5 min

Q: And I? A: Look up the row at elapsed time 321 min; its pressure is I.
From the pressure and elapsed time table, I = 18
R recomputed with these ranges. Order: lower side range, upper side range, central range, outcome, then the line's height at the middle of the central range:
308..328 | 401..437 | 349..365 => 0.193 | 18.2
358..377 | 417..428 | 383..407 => -0.089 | 15.7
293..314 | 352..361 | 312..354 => -0.055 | 16.7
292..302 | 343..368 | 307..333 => -0.067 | 17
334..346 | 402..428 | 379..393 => 0.221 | 18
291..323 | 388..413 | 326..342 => 0.027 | 18.1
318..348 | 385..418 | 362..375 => 0.315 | 17.6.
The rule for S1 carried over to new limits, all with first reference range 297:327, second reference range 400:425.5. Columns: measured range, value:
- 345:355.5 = 1.0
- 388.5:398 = 1.1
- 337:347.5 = 0.6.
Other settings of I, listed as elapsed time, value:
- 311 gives 18.69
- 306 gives 18.07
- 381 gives 13.36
